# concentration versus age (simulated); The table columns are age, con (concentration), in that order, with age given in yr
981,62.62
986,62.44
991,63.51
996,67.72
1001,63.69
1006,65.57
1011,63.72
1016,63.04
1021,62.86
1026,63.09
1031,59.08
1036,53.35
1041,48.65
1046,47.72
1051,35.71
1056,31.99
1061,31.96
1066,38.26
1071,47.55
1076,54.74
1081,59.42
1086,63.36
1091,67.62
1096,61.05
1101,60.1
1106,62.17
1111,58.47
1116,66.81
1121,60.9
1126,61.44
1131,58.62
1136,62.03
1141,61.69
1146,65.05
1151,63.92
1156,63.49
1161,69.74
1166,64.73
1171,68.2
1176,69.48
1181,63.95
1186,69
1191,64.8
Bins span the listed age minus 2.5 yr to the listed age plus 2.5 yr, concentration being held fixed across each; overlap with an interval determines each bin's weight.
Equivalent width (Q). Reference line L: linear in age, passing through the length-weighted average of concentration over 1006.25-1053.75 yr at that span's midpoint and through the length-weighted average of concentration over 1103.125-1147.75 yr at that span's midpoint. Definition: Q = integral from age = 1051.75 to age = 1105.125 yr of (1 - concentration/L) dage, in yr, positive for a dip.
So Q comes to 6.86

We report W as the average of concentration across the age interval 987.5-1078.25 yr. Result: 53.6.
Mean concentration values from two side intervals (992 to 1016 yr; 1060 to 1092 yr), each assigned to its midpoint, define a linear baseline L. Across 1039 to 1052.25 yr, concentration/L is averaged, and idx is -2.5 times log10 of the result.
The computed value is 0.27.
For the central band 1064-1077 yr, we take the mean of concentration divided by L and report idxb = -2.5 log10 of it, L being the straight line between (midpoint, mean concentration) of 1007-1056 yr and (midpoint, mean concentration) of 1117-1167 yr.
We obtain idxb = 0.24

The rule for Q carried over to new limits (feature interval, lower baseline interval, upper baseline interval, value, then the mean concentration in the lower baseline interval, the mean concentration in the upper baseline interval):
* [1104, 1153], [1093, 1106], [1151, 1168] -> 1.0 yr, 61.2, 65.7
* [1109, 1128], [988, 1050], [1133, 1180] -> 0.5 yr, 59.6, 65.3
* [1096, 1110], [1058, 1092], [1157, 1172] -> -1.2 yr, 50.9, 67.1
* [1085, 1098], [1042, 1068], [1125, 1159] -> -4.4 yr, 37.8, 62.5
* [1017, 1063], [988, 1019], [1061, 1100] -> 8.6 yr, 64.5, 54.6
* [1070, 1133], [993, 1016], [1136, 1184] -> 4.6 yr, 64.9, 65.4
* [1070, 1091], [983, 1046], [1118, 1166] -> 1.3 yr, 60.9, 63.1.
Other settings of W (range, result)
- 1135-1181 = 65.4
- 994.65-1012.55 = 65.1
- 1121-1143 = 60.9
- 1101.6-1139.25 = 61.4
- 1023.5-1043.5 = 56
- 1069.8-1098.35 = 59.5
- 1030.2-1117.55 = 52.4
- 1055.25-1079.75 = 42.5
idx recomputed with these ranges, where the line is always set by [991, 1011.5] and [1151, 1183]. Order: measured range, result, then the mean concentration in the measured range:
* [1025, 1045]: 0.190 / 54.9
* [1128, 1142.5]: 0.093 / 60.7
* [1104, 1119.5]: 0.061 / 62.4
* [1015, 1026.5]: 0.039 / 63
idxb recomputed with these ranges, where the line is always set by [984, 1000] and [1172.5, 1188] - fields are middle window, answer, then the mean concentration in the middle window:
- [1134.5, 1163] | 0.04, 64.3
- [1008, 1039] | 0.07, 60.7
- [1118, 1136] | 0.10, 60.7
